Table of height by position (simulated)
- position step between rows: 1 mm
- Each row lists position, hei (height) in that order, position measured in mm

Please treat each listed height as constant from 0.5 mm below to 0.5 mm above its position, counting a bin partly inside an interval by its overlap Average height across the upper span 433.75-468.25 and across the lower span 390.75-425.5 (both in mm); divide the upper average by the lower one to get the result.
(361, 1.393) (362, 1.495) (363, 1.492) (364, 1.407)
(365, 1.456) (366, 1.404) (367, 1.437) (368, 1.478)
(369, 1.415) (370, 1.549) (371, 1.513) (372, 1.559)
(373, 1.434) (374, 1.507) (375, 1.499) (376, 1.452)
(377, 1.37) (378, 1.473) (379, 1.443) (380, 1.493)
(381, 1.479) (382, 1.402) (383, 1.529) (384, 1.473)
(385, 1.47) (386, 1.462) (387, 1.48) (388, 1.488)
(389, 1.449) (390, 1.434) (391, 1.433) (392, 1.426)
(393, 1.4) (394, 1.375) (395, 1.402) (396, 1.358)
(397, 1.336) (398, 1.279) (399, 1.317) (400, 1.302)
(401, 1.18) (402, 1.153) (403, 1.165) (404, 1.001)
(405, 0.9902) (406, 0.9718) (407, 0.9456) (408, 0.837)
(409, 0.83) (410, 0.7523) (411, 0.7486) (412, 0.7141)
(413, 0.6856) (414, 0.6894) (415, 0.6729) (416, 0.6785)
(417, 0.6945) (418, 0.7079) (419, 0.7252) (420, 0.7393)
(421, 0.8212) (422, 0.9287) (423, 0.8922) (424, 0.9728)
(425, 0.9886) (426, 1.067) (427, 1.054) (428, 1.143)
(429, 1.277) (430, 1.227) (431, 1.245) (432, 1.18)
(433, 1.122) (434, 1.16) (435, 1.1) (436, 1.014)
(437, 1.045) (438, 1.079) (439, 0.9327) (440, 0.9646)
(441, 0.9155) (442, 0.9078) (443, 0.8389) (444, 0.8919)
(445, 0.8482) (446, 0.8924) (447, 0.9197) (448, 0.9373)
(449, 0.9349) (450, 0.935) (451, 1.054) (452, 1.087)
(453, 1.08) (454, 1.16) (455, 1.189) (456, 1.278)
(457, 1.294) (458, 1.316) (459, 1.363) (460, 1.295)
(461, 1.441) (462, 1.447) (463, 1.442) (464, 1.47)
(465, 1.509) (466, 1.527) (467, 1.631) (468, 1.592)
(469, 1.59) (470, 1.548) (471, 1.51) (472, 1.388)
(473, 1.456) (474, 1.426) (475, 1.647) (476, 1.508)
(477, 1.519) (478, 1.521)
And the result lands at 1.15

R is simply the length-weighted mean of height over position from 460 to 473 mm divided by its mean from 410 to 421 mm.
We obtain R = 2.1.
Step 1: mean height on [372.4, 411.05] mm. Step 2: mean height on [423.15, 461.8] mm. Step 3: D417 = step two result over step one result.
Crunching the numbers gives 0.83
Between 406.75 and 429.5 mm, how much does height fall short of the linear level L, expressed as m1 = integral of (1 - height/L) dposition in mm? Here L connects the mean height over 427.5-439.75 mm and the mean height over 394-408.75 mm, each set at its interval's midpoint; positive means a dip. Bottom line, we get 5.8 mm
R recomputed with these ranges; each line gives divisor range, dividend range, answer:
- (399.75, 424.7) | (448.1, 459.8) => 1.32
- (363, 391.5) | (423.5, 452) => 0.70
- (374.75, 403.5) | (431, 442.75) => 0.75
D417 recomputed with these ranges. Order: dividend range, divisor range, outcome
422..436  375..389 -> 0.75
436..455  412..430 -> 1.12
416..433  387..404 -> 0.73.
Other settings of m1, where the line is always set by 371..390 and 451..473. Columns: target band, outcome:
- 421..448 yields 7.54 mm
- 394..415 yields 6.01 mm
